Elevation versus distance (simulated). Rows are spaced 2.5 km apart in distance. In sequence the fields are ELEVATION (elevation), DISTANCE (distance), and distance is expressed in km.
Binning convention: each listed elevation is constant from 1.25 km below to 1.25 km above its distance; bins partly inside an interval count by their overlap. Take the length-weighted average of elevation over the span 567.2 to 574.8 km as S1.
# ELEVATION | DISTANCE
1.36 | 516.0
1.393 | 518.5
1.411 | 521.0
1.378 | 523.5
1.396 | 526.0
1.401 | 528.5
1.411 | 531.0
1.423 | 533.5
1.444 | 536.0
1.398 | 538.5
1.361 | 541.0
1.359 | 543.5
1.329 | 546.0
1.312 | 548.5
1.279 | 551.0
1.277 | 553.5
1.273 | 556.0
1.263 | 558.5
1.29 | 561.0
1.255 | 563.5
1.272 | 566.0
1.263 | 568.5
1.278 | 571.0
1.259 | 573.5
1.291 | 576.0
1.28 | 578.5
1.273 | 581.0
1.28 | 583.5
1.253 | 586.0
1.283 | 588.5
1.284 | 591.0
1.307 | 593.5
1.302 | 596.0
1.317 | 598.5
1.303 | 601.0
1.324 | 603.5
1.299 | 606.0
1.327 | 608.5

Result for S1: 1.27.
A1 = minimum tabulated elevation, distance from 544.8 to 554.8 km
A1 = 1.277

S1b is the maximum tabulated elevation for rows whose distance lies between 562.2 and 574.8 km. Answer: 1.278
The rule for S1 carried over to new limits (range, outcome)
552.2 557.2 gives 1.28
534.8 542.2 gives 1.4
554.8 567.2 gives 1.27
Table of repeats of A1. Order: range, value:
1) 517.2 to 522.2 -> 1.393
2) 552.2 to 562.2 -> 1.263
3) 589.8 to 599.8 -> 1.284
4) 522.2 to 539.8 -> 1.378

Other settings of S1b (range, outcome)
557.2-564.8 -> 1.29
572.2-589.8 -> 1.291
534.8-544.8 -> 1.444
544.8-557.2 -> 1.329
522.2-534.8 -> 1.423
